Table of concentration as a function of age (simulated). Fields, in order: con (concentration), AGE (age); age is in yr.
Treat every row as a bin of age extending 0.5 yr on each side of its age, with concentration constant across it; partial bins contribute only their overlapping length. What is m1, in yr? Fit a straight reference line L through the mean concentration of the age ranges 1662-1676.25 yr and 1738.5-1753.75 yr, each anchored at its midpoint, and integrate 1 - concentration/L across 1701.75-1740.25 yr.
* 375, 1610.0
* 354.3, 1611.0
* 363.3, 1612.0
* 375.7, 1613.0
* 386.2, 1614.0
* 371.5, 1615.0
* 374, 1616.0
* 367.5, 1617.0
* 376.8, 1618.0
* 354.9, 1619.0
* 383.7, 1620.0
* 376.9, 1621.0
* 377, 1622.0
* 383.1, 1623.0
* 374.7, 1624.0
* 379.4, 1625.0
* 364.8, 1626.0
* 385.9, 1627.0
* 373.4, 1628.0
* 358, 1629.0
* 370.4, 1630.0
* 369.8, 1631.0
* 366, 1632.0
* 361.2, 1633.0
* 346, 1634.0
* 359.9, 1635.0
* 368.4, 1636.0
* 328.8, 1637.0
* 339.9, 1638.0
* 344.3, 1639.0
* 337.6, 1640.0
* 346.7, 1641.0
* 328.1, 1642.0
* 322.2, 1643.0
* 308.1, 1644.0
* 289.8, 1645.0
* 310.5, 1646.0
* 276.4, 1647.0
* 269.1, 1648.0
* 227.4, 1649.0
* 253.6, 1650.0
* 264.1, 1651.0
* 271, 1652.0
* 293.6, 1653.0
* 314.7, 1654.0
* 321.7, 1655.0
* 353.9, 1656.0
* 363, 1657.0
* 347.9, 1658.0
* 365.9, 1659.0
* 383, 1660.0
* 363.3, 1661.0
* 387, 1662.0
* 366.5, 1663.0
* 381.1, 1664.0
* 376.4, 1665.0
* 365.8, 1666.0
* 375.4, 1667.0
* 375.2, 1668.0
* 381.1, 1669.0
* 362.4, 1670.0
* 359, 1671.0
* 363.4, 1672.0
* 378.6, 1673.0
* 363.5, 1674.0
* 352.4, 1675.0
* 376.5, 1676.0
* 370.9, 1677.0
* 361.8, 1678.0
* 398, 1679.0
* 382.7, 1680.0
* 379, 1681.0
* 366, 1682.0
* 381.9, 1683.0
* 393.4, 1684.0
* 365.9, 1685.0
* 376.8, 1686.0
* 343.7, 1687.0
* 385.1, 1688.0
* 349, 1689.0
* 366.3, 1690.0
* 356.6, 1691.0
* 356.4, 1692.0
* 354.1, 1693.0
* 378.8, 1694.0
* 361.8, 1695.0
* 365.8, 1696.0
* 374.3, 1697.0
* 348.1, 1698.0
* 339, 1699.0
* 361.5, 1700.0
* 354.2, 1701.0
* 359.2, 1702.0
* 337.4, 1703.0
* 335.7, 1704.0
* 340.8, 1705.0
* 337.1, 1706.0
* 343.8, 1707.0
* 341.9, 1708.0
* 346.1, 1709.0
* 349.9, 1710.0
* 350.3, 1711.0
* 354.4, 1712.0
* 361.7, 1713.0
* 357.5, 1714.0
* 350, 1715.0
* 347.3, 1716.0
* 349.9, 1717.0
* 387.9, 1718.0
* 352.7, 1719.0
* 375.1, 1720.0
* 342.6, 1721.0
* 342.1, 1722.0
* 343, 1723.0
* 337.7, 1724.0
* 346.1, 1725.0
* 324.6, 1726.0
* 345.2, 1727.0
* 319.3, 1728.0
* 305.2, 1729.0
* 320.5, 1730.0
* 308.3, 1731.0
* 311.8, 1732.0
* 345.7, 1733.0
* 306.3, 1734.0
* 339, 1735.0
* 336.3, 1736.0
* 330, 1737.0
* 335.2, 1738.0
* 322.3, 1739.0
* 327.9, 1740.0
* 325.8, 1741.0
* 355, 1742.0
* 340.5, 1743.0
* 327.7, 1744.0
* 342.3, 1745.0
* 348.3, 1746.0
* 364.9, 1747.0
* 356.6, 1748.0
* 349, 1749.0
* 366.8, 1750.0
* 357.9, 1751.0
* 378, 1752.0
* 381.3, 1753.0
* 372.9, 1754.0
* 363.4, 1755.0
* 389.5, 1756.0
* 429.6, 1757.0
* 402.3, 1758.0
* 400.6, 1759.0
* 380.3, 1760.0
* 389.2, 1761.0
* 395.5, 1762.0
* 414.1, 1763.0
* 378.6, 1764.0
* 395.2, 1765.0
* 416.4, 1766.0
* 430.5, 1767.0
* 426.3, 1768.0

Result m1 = 1.8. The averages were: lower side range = 370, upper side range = 350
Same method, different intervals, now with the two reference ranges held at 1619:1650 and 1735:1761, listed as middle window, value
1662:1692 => -1.87 yr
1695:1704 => -0.05 yr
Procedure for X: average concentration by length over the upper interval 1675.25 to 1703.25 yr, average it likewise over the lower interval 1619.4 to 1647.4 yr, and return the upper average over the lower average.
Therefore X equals 1.04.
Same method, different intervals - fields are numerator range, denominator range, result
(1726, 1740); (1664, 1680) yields 0.88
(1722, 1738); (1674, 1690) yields 0.88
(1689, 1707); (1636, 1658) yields 1.14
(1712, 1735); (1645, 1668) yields 1.03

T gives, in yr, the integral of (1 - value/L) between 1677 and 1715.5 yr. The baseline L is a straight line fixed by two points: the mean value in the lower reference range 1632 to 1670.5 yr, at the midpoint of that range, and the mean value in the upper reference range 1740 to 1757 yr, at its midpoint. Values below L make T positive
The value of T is -1.5 yr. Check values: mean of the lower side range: 335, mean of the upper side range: 359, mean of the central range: 360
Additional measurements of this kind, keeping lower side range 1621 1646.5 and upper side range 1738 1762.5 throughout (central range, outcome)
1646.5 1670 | 1.4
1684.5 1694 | -0.1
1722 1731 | 0.8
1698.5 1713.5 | 0.5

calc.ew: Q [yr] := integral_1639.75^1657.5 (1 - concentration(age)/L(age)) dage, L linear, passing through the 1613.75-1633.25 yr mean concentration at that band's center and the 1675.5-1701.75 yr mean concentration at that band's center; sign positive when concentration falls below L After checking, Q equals 3.3 yr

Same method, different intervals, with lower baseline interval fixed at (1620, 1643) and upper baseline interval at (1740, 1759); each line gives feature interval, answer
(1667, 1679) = -0.2 yr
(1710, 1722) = 0.2 yr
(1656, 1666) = -0.2 yr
